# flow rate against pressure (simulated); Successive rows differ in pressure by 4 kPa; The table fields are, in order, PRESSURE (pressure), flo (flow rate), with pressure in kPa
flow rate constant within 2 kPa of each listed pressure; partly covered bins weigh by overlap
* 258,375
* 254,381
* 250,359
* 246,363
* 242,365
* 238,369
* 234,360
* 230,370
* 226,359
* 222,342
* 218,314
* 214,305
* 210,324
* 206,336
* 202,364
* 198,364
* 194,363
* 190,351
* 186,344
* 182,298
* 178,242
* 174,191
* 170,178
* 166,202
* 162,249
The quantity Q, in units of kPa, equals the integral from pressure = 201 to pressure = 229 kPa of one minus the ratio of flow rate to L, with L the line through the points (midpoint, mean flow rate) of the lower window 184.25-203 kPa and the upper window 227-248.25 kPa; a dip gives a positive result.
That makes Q 2.00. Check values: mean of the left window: 357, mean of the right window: 365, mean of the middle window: 335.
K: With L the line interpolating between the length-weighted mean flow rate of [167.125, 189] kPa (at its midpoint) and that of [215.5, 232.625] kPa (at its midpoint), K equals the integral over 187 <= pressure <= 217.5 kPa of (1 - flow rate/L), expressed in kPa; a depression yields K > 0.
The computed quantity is -4.3 kPa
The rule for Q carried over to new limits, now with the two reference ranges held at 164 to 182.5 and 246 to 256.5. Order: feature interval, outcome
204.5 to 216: -1.3 kPa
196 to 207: -3.4 kPa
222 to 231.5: -1.1 kPa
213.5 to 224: -0.6 kPa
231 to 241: -0.8 kPa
